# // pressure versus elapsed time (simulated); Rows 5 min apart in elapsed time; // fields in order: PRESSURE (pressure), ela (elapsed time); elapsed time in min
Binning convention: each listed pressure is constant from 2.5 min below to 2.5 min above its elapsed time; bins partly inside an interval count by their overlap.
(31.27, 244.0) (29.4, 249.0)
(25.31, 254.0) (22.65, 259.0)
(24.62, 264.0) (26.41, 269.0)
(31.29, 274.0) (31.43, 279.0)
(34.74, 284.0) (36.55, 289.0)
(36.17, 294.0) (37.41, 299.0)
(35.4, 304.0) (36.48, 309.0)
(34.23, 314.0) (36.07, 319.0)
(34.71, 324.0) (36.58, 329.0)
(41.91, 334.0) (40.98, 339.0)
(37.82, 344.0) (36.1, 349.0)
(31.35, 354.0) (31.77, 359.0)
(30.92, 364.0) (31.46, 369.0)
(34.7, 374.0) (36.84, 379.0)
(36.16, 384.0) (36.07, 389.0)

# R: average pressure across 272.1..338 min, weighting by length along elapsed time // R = 35.8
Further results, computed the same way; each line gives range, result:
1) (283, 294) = 35.9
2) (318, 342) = 38.2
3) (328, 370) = 35.5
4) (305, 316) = 35.4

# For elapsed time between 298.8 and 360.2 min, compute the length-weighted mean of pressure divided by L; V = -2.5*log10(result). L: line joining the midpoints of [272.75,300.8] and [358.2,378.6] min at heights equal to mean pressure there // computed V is -0.08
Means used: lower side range 34.7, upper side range 32.7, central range 36.3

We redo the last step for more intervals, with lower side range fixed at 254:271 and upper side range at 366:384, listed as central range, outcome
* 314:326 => -0.19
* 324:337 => -0.25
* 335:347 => -0.25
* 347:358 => -0.03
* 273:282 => -0.21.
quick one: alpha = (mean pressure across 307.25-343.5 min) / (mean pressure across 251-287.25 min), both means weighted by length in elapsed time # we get 1.32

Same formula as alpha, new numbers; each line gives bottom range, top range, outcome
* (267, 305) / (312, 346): 1.11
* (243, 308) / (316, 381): 1.14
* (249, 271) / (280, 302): 1.42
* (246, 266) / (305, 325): 1.38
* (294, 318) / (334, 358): 1.02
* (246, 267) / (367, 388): 1.36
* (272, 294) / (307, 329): 1.05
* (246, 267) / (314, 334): 1.42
